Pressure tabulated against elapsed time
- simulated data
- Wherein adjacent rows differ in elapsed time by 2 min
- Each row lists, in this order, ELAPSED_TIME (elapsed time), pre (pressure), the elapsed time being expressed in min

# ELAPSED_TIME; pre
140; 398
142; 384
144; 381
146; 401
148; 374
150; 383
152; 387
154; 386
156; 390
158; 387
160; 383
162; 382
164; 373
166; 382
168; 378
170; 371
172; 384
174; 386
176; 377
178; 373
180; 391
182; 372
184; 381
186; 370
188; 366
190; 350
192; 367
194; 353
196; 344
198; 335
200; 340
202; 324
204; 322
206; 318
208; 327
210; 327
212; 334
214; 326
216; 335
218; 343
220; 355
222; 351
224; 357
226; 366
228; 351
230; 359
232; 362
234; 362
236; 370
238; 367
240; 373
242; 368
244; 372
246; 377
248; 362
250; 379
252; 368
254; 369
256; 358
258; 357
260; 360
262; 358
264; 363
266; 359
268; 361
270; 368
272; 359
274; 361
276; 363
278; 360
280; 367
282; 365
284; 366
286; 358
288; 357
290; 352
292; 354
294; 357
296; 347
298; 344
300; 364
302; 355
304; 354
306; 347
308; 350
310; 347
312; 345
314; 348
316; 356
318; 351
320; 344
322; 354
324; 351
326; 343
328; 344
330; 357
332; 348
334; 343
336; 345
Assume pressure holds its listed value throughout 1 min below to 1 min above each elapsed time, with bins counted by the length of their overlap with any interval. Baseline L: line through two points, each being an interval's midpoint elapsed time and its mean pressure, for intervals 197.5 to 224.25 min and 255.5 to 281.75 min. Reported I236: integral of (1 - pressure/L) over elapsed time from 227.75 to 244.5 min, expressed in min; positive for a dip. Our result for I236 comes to -0.92 min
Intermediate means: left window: 335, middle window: 365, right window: 361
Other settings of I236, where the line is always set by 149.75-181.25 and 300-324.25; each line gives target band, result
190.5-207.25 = 1.6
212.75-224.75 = 0.9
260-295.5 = -0.2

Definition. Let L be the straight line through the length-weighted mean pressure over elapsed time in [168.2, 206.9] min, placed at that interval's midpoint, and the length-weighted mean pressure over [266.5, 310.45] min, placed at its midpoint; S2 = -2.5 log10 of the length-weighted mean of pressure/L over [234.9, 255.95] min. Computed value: -0.03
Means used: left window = 360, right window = 357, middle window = 370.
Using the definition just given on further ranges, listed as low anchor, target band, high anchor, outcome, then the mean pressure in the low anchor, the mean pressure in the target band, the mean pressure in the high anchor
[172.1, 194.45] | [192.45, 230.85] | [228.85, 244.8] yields 0.09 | 372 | 341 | 366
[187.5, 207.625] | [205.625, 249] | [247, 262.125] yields 0.00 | 341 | 353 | 364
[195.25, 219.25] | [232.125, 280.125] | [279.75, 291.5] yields -0.05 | 331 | 365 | 360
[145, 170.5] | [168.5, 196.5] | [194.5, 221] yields -0.04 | 383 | 371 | 333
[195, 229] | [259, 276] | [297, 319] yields -0.05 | 339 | 361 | 351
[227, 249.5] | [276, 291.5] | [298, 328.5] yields -0.01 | 366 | 361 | 350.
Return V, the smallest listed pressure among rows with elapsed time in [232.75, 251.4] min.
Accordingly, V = 362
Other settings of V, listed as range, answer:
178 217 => 318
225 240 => 351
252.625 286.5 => 357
